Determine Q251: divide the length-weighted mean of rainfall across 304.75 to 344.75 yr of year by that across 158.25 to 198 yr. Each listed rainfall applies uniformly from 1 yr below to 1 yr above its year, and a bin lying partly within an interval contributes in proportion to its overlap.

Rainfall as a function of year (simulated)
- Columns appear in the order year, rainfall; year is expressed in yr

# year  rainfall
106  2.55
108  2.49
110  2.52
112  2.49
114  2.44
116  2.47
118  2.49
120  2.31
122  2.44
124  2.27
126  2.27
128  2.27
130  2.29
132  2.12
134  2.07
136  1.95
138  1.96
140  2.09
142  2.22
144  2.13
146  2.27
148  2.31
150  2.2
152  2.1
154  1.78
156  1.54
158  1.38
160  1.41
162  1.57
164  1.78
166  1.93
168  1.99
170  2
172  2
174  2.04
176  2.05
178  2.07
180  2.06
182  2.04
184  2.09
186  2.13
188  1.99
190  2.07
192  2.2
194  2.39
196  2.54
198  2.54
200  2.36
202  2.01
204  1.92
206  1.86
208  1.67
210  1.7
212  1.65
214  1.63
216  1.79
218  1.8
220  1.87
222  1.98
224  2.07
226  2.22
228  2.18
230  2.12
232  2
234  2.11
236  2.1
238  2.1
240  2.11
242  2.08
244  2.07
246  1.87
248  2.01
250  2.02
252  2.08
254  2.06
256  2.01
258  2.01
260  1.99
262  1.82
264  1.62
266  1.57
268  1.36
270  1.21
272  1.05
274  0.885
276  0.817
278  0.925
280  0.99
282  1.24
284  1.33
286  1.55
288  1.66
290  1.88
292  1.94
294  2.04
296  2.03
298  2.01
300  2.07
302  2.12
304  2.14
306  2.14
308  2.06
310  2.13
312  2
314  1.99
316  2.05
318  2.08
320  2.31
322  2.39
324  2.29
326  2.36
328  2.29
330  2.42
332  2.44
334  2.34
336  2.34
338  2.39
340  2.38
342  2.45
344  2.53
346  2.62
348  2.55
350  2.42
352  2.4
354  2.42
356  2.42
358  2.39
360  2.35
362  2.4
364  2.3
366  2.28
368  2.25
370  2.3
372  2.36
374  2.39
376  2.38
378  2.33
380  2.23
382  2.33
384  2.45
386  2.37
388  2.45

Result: 1.12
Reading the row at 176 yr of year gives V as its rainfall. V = 2.05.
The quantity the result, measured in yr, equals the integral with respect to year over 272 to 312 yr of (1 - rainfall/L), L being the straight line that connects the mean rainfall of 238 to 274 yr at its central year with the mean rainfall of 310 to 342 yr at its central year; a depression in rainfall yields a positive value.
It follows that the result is 7.5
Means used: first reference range 1.8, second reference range 2.27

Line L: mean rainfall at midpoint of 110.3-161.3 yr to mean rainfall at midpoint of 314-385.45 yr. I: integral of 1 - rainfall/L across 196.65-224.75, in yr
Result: 3.6 yr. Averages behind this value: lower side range 2.13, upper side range 2.36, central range 1.92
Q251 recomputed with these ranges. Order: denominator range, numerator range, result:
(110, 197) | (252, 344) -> 0.90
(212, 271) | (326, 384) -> 1.24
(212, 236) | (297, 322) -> 1.07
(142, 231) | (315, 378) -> 1.19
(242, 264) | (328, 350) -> 1.23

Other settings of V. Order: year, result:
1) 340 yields 2.38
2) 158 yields 1.38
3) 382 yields 2.33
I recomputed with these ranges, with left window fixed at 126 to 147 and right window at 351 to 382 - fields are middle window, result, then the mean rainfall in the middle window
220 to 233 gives 0.85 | 2.08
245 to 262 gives 1.90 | 2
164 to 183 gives 1.47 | 2.01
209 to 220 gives 2.41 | 1.73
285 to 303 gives 2.84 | 1.92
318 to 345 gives -0.62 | 2.37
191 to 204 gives -0.65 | 2.31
